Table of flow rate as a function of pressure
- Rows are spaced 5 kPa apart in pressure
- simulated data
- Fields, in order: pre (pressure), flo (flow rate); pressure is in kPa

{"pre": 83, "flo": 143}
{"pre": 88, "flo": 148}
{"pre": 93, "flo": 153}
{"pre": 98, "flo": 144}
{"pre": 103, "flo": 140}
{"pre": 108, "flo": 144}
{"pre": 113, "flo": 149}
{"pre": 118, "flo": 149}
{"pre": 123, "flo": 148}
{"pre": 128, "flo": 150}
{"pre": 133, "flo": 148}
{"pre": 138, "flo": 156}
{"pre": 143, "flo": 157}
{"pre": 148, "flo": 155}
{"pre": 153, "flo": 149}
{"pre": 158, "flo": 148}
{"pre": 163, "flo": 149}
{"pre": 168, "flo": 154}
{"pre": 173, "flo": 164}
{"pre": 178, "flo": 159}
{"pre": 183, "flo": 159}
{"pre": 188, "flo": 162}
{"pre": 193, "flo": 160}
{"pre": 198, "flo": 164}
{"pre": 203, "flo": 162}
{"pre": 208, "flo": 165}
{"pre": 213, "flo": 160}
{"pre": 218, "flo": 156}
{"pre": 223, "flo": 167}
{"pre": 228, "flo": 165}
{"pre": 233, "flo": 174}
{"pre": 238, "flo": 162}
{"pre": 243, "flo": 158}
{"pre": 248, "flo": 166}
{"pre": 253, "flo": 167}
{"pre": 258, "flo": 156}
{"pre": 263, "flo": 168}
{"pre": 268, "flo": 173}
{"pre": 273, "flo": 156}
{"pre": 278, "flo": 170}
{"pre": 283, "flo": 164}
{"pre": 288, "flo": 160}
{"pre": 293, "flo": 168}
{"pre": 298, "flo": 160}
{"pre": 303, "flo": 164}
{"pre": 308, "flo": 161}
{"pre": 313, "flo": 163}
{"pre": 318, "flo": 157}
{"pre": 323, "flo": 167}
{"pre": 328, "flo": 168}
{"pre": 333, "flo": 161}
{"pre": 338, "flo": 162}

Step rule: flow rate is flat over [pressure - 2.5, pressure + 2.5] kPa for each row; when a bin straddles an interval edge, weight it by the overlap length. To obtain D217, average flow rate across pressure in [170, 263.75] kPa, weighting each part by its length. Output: 163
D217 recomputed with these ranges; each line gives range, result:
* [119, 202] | 155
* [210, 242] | 164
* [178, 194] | 160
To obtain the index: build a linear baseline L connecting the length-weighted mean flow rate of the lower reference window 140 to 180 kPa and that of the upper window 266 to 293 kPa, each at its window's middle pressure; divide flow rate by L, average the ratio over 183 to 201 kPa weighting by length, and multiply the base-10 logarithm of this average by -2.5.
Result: -0.03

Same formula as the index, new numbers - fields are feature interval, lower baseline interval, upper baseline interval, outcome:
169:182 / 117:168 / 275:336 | -0.047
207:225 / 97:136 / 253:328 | -0.036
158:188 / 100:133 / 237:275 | -0.022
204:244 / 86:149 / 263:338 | -0.039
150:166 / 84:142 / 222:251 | 0.039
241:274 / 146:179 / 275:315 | -0.020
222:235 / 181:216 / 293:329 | -0.044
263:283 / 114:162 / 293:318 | -0.042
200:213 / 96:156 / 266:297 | -0.038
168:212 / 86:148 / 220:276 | -0.024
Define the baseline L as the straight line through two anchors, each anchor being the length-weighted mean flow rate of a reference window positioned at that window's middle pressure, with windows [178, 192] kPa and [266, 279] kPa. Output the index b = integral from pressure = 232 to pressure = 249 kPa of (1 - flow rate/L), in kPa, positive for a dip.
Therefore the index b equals -0.05 kPa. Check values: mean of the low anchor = 160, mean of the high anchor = 166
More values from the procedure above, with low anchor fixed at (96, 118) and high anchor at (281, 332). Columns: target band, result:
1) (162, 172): -0.2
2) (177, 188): -0.6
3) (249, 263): -0.4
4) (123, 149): -0.9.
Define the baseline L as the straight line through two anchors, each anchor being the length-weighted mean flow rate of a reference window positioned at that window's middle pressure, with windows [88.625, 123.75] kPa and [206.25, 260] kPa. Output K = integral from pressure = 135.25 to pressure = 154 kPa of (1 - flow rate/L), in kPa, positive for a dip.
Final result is -0.4 kPa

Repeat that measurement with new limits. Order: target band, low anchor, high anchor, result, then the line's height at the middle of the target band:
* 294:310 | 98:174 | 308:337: -0.1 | 162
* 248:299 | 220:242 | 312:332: 0.2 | 165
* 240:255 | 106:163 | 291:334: -0.5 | 159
